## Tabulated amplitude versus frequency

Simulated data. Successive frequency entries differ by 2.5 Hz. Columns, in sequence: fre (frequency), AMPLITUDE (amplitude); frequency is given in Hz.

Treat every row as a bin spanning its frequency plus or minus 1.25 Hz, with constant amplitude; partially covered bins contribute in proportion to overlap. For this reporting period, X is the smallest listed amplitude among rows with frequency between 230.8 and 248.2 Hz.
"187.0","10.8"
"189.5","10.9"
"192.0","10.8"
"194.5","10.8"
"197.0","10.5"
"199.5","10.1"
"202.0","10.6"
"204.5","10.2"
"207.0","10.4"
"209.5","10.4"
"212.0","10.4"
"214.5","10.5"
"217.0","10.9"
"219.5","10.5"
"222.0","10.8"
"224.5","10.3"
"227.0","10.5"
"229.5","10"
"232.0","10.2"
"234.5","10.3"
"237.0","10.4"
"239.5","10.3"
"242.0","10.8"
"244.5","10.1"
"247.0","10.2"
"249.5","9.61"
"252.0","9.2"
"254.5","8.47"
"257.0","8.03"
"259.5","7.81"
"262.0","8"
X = 10.1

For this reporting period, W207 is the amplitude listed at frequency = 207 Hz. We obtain 10.4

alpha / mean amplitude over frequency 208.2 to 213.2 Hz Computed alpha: 10.4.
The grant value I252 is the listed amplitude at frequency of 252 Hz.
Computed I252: 9.2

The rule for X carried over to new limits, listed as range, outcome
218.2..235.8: 10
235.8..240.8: 10.3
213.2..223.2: 10.5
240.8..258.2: 8.03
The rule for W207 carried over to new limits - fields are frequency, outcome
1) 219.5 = 10.5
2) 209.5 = 10.4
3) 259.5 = 7.81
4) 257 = 8.03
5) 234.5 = 10.3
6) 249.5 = 9.61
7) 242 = 10.8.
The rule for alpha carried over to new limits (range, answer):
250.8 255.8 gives 8.82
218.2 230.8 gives 10.4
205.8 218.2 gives 10.5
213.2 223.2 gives 10.7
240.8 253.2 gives 9.98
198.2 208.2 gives 10.3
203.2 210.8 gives 10.3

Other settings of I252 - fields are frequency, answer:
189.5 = 10.9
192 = 10.8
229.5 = 10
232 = 10.2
